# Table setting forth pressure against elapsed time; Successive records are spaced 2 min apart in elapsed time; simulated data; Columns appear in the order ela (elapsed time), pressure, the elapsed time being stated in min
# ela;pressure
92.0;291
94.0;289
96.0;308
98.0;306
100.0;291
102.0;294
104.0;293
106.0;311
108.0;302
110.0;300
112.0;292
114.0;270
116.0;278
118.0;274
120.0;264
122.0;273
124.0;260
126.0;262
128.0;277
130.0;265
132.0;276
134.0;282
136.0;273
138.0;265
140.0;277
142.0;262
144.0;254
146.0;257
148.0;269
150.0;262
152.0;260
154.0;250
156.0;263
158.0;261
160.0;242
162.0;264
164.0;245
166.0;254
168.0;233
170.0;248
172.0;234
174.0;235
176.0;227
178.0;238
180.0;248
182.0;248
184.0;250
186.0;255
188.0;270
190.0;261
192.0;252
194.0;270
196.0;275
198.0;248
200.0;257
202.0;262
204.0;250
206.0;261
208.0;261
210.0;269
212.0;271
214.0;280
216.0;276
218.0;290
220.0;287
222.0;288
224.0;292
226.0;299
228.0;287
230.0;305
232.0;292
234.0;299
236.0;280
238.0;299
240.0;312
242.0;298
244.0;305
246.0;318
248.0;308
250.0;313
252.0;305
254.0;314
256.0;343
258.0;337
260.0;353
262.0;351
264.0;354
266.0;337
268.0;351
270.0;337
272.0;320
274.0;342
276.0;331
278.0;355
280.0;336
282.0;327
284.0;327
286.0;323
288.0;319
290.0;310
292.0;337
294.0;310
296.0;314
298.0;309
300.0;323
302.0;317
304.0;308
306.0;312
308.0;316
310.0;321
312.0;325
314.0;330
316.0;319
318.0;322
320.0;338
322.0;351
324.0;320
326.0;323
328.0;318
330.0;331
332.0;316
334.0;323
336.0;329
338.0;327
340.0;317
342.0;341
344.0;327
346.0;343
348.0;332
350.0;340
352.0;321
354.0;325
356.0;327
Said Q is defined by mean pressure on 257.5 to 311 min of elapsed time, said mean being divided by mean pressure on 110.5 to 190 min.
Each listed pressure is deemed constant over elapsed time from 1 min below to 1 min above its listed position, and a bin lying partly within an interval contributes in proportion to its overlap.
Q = 1.27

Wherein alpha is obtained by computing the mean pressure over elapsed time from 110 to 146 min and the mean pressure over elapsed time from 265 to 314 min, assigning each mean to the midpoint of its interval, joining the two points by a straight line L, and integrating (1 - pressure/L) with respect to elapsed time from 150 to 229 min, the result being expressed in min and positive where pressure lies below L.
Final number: 8.5 min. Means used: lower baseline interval 271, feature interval 261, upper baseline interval 325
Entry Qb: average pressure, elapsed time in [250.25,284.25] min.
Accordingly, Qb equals 336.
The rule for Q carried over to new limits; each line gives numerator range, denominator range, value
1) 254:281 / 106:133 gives 1.23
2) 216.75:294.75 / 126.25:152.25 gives 1.19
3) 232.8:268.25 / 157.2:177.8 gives 1.31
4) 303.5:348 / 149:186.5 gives 1.31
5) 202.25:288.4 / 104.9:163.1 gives 1.14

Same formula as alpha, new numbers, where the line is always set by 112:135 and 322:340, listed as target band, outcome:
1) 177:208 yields 3.5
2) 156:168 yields 1.2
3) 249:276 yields -2.4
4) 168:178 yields 1.7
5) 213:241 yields 0.6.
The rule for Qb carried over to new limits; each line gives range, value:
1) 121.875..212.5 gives 258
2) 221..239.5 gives 294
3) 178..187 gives 249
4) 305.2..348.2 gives 326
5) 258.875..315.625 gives 328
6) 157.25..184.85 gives 245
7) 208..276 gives 309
